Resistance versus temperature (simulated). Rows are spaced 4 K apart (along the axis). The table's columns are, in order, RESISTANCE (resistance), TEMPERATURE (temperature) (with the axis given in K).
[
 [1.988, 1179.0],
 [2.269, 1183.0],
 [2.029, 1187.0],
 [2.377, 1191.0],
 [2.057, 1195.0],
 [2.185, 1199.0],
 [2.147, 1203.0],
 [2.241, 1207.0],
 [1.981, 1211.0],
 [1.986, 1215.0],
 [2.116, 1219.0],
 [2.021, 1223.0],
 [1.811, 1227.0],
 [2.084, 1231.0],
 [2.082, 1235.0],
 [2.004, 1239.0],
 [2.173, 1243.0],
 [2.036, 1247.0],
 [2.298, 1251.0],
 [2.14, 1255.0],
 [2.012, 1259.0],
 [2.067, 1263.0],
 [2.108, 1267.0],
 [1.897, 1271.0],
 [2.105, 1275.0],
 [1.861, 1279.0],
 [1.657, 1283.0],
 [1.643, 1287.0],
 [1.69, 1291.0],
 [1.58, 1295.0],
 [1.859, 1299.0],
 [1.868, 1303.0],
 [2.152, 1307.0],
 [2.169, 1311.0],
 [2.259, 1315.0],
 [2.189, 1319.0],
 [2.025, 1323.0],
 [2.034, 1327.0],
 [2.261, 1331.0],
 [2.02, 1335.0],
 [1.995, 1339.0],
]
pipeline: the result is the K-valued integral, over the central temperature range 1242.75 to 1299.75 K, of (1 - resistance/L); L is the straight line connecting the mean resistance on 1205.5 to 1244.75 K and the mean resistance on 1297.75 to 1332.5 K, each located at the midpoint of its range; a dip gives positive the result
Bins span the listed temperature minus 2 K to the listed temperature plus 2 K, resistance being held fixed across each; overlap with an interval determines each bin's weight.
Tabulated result 3.7 K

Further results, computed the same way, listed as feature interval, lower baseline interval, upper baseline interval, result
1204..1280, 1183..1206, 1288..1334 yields 1.59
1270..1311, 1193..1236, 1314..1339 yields 4.94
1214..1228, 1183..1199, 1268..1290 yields 0.43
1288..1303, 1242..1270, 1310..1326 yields 2.88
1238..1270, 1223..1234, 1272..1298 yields -3.79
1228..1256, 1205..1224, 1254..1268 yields -0.42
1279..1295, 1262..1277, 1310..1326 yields 3.11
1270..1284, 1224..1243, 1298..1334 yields 1.11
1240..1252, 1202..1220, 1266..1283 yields -0.80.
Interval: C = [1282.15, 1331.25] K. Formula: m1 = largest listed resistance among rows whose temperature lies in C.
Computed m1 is 2.261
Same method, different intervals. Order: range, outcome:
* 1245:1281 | 2.298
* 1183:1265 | 2.377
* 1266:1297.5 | 2.108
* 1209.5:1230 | 2.116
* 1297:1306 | 1.868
